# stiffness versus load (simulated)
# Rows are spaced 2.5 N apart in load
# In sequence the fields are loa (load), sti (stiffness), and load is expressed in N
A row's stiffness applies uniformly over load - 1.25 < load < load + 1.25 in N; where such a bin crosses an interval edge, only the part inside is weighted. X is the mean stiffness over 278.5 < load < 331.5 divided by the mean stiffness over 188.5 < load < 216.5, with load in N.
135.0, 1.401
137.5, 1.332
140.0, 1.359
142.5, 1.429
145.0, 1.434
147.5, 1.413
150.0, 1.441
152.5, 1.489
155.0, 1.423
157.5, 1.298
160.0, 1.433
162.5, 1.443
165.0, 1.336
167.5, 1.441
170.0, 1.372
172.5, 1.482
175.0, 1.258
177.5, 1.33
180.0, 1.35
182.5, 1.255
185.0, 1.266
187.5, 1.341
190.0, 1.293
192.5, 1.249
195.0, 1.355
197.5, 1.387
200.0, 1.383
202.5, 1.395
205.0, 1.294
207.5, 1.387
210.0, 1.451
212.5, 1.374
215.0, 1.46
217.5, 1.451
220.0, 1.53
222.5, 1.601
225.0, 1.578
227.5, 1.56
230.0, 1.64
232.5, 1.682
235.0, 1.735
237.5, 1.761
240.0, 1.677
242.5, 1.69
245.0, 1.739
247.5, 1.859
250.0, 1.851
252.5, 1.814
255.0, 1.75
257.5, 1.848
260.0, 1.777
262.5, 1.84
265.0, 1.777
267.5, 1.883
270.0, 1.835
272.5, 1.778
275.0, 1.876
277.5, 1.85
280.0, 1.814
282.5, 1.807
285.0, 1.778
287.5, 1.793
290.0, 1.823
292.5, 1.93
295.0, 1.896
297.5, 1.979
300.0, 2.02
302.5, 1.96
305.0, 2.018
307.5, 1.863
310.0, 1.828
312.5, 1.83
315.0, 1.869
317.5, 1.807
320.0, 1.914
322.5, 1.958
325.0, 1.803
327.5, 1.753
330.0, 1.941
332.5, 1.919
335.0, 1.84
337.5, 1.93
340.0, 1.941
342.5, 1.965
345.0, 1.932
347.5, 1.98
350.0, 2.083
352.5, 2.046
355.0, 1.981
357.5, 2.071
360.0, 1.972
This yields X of 1.37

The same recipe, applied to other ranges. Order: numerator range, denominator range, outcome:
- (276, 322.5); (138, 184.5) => 1.36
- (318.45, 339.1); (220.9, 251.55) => 1.11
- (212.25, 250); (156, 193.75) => 1.22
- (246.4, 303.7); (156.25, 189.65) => 1.37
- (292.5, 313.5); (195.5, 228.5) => 1.33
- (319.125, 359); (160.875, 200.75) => 1.44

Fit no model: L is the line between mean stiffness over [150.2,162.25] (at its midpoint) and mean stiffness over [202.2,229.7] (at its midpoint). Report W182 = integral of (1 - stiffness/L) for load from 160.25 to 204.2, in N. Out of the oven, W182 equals 2.7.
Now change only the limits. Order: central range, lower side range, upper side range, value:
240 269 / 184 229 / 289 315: -2.35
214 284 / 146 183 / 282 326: -1.77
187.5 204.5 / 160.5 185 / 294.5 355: 1.23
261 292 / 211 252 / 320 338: -1.32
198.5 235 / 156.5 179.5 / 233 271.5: 2.79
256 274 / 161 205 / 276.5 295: -0.89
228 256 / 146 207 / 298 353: -2.31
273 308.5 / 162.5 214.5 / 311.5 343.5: -2.88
